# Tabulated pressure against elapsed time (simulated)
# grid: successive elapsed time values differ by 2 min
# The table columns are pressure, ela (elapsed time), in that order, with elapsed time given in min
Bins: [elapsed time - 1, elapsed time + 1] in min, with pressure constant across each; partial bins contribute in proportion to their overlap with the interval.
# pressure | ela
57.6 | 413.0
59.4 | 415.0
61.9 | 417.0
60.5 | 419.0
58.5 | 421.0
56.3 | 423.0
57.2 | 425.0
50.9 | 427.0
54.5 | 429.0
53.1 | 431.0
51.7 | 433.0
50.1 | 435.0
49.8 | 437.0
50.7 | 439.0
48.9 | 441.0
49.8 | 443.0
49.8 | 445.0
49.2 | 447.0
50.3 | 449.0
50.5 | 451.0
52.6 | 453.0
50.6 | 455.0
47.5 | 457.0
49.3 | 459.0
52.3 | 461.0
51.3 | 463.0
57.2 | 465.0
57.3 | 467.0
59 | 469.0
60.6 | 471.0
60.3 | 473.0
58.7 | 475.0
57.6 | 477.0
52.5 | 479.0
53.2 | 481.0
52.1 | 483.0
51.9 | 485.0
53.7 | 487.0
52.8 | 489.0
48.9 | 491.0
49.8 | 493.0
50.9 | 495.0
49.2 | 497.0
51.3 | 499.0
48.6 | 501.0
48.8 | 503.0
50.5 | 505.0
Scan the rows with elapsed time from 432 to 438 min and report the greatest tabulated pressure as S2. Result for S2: 51.7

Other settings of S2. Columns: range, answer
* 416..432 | 61.9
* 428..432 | 54.5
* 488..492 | 52.8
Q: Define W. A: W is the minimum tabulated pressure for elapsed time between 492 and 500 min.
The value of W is 49.2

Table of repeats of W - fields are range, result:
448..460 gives 47.5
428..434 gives 51.7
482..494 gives 48.9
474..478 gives 57.6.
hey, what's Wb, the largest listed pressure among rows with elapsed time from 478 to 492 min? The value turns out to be 53.7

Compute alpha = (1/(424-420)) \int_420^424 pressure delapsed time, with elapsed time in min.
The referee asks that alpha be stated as 57.4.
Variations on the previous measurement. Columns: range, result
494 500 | 50.5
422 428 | 54.8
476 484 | 53.9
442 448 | 49.6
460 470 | 55.4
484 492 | 51.8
